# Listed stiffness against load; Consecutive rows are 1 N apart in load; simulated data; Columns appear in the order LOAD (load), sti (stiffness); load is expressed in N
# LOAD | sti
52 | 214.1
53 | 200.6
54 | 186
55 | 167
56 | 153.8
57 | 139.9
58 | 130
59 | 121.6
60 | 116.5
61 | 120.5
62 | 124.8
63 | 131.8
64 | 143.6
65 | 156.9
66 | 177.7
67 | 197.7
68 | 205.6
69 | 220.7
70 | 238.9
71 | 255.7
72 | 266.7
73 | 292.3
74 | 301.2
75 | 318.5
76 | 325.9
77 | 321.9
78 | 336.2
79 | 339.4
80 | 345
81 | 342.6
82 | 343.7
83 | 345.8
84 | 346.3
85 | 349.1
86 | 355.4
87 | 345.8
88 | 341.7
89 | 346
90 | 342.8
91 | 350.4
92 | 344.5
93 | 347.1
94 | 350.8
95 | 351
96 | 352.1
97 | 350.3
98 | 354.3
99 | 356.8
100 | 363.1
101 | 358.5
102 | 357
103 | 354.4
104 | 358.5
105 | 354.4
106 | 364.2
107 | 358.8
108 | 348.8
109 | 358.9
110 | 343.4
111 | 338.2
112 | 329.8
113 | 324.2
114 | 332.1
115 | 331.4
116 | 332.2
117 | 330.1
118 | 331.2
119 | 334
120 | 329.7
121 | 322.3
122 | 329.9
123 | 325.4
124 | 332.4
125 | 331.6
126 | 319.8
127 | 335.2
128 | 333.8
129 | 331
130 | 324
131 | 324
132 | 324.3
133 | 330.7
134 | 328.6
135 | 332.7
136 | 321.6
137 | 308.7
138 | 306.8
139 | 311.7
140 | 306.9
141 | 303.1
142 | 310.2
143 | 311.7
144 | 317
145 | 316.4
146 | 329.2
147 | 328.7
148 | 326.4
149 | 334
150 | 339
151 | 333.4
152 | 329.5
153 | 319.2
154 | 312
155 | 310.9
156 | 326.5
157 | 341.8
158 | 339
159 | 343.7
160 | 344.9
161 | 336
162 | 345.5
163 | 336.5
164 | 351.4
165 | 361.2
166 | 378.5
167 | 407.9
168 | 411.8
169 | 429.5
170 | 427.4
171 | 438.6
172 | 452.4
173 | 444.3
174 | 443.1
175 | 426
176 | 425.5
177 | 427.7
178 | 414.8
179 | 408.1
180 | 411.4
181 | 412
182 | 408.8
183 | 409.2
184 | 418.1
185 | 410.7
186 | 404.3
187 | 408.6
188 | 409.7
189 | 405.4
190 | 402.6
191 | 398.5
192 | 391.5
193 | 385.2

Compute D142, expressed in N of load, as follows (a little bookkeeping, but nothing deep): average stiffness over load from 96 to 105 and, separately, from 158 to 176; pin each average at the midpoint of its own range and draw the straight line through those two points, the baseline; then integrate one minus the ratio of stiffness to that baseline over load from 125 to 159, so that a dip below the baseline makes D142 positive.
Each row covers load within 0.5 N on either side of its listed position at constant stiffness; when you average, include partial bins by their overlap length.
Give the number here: 4.9 N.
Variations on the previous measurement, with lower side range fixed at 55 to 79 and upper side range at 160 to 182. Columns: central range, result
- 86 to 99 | -4.6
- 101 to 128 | -3.8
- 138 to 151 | 1.3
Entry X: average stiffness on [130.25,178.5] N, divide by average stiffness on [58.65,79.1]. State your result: 1.58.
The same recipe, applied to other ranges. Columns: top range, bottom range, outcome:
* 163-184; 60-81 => 1.72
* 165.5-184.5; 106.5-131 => 1.26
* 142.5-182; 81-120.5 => 1.07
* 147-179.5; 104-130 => 1.11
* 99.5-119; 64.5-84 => 1.22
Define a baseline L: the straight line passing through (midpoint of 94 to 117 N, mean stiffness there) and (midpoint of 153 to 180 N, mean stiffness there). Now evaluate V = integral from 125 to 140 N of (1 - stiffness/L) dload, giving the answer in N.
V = 1.66 N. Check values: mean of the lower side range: 348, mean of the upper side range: 383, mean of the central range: 323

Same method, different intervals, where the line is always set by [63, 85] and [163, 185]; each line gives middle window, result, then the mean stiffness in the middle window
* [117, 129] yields 0.5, 330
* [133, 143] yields 1.3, 315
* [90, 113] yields -2.8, 351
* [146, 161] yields 2.1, 331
